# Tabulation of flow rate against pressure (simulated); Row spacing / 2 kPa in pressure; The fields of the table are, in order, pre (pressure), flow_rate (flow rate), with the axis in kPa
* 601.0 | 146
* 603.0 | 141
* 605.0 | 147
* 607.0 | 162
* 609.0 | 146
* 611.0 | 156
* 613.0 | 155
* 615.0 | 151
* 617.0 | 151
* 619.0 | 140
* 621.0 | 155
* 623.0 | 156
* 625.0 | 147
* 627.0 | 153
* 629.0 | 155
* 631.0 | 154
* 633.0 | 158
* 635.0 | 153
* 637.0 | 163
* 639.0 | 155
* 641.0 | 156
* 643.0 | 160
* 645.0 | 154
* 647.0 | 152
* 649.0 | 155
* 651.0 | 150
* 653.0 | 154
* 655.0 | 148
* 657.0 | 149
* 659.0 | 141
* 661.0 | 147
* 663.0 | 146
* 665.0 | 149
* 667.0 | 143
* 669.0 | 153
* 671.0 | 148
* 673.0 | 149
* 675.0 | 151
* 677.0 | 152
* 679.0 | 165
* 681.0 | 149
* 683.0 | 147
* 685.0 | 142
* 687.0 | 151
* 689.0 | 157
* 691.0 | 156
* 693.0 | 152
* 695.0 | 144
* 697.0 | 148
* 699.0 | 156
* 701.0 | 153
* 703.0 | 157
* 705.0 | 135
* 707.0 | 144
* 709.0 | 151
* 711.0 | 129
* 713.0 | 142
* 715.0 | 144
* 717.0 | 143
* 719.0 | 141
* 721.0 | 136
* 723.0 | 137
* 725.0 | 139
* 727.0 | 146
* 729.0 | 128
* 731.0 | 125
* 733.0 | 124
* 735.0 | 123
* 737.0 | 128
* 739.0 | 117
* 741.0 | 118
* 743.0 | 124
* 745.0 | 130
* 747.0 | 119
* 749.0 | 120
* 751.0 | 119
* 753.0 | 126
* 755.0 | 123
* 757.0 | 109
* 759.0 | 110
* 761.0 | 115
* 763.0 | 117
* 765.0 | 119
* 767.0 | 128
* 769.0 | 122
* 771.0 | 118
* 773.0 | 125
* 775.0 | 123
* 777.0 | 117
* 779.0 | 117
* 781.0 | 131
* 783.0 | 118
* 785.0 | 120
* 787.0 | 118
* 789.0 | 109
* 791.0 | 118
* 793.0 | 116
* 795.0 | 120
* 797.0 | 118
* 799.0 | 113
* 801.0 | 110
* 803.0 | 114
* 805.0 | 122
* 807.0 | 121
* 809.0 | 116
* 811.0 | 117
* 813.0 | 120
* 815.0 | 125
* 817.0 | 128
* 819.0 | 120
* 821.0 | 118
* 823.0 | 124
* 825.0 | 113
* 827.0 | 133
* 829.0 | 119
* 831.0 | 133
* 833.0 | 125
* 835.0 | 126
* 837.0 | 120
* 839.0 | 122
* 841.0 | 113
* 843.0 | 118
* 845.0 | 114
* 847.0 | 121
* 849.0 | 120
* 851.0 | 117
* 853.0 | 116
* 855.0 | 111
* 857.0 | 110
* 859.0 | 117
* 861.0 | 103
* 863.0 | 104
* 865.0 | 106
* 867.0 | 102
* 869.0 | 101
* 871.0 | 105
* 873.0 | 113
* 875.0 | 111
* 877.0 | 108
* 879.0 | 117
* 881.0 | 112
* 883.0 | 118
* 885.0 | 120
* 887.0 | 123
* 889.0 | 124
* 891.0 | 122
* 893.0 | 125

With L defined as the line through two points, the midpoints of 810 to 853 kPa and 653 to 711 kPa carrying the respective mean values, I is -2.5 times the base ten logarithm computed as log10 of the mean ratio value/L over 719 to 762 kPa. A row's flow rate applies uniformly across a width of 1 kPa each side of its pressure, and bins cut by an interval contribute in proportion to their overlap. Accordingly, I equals 0.11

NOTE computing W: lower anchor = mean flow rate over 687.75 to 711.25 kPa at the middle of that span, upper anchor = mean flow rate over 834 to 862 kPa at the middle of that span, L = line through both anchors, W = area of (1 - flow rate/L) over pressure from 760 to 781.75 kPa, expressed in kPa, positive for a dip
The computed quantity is 2.0 kPa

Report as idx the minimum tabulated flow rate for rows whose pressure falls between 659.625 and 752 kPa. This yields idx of 117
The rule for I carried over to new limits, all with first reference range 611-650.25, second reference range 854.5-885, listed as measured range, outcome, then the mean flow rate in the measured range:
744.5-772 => 0.09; 119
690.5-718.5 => -0.05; 146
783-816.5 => 0.04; 117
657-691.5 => -0.03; 150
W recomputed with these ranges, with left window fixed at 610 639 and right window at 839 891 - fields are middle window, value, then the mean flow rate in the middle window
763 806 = 2.7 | 119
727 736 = 0.5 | 127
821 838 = -0.6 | 124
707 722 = -0.3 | 141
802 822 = 0.3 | 120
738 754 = 1.4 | 122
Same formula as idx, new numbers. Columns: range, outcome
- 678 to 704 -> 142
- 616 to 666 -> 140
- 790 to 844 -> 110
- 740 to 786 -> 109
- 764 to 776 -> 118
